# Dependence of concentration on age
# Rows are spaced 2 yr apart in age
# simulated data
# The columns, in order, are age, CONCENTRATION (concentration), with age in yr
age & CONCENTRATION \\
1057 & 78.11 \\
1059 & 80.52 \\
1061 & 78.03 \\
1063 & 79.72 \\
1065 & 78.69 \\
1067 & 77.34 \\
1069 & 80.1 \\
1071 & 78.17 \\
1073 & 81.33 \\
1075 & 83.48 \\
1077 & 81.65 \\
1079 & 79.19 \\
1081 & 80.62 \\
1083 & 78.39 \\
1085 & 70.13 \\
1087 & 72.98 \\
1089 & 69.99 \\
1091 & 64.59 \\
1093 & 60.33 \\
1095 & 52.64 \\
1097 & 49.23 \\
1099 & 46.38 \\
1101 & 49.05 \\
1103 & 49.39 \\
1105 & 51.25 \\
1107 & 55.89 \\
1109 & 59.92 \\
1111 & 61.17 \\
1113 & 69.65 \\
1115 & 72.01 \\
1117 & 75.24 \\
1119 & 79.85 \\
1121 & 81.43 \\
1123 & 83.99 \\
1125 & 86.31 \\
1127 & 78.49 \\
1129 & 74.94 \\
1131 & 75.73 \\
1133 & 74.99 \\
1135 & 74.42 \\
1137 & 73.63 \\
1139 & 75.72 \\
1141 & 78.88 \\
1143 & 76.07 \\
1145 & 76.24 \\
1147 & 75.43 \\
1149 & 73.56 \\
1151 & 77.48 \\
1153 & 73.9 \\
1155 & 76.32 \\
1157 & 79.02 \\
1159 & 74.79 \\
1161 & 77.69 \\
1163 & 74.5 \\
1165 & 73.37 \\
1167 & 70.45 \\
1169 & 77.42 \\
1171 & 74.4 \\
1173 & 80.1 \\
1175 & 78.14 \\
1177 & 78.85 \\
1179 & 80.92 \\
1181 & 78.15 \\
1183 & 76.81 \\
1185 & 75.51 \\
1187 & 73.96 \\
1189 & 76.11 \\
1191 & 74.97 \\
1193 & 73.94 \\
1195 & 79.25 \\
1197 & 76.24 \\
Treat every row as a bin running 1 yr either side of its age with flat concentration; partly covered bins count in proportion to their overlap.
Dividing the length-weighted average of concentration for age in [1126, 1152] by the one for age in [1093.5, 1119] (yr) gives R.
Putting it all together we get 1.29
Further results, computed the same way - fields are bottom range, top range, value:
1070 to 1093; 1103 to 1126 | 0.92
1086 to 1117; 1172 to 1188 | 1.31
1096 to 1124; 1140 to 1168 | 1.20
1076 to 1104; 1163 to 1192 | 1.18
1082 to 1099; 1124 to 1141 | 1.21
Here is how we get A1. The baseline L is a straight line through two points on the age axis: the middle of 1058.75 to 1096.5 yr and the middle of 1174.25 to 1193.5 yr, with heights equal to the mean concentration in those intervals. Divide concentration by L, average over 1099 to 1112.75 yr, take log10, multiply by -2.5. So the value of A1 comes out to 0.35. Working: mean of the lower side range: 74.7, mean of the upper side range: 76.8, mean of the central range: 54.7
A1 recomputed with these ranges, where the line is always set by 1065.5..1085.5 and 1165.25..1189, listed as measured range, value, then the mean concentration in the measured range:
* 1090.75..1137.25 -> 0.17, 66.6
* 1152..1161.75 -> 0.01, 76.3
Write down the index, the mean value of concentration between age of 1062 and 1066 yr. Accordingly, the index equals 79.2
